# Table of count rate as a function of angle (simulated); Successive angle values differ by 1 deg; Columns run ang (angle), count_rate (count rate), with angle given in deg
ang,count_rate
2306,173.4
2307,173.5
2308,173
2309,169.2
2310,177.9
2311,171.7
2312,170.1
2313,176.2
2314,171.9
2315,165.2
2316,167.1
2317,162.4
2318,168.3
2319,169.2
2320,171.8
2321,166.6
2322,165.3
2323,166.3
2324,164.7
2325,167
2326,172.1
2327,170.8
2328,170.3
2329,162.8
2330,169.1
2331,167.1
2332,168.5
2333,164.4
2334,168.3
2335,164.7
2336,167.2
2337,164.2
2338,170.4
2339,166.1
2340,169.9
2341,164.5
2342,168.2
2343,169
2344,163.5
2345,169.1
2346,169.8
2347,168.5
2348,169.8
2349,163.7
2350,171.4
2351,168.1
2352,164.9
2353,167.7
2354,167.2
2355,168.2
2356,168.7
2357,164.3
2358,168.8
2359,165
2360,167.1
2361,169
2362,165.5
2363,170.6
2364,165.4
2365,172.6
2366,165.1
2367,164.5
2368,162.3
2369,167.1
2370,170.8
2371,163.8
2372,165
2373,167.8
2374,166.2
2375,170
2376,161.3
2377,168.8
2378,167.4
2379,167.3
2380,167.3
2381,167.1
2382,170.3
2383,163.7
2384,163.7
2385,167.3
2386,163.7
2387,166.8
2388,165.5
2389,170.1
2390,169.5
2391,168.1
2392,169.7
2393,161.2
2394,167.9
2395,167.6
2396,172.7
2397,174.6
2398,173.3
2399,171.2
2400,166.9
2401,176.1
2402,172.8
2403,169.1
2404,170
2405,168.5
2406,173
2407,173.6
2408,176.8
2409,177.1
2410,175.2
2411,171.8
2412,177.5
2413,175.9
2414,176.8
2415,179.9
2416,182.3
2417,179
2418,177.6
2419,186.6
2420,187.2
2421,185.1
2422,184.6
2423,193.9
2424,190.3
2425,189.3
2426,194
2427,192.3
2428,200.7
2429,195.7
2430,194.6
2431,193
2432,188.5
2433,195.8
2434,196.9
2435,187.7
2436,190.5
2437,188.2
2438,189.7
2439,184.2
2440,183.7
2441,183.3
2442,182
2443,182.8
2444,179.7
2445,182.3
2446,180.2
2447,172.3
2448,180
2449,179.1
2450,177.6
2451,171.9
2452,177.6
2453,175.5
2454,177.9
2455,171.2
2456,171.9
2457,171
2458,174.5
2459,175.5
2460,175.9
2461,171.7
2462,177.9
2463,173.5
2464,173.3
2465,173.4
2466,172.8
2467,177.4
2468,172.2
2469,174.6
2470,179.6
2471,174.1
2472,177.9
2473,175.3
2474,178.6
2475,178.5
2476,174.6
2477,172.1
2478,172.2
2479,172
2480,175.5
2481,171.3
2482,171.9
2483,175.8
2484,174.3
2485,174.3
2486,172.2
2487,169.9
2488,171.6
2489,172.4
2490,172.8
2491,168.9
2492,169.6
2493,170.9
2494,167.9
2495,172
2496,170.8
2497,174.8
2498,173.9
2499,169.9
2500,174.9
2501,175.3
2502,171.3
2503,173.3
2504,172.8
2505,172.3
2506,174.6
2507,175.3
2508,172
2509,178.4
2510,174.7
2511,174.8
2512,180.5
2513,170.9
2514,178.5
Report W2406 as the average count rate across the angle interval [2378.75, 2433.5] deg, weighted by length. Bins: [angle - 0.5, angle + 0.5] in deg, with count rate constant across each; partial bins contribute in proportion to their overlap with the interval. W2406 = 177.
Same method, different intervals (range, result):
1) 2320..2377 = 167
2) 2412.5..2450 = 186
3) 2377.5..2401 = 168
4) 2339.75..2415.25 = 169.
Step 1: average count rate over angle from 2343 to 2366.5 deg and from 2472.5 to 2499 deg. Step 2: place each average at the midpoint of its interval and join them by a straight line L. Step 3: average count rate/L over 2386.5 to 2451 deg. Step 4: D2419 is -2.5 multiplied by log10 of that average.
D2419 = -0.060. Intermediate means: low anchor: 168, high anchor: 173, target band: 180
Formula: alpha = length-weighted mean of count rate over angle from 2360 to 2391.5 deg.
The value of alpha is 167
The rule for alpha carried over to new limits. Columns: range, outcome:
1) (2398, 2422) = 176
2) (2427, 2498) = 178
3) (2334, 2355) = 167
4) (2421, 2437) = 192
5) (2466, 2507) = 173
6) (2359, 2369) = 167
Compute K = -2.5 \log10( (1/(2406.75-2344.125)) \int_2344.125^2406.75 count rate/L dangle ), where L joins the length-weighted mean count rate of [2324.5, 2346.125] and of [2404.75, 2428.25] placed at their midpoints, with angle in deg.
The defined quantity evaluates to 0.04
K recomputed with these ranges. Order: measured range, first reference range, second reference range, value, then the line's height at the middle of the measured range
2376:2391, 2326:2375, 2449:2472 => 0.02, 170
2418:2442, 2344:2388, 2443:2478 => -0.10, 173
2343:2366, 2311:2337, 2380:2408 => 0.01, 168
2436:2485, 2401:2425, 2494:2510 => -0.01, 176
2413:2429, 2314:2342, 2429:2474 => -0.06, 177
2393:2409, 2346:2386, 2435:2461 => 0.00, 172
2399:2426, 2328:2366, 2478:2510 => -0.05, 170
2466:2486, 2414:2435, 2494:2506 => 0.02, 178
